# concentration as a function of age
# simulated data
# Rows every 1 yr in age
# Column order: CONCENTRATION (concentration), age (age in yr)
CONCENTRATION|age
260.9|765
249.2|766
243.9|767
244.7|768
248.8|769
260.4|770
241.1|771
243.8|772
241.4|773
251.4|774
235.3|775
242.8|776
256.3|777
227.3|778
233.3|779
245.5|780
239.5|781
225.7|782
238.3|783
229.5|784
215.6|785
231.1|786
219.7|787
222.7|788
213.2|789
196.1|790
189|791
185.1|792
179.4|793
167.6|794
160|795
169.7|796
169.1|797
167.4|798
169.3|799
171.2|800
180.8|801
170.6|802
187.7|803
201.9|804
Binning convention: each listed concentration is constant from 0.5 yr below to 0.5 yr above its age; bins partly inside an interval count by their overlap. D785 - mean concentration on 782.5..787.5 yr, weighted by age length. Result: 227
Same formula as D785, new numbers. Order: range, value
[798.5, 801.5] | 174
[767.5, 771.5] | 249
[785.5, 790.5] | 217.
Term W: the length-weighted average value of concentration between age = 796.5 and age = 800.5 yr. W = 169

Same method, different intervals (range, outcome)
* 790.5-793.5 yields 184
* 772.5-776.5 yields 243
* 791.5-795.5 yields 173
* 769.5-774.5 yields 248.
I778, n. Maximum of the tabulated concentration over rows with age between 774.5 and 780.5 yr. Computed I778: 256.3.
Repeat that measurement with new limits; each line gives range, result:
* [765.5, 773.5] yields 260.4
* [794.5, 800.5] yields 171.2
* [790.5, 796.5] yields 189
